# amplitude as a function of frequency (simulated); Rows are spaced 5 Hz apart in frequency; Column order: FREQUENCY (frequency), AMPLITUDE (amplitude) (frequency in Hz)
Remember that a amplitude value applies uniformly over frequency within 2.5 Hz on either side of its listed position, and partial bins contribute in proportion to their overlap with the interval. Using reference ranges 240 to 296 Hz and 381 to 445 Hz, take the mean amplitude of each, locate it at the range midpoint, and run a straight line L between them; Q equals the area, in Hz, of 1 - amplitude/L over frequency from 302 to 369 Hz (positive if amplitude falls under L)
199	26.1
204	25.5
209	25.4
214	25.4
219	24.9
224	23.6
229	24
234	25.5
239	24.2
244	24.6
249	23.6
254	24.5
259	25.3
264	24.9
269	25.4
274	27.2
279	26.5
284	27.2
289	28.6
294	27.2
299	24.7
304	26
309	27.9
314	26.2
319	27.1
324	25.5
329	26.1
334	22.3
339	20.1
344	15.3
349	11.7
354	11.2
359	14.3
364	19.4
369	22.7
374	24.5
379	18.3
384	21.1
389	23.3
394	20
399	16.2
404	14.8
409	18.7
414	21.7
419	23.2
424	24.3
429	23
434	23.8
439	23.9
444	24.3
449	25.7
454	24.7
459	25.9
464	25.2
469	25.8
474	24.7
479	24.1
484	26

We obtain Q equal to 7.92 Hz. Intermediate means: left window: 25.9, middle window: 21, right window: 21.3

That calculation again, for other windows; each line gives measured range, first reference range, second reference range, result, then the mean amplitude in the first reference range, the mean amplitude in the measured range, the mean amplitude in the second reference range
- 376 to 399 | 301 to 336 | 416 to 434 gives 3.8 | 25.9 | 20.3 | 23.5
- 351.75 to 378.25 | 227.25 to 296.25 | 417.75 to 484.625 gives 7.0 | 25.6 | 18.5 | 24.6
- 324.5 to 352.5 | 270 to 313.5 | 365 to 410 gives 5.2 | 26.8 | 19.3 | 20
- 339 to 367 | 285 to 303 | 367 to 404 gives 9.4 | 26.8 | 15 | 20.4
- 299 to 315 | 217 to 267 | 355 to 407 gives -3.2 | 24.5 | 26.4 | 19.2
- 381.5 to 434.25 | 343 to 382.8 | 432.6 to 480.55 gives 0.4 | 17.4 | 20.8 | 24.8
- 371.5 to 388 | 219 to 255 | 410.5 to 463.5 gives 1.8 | 24.3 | 21.5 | 24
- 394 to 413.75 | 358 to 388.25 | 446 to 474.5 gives 4.1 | 20.5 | 17.6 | 25.4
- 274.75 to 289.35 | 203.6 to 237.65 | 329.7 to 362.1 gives -4.6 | 24.8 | 27.2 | 16.5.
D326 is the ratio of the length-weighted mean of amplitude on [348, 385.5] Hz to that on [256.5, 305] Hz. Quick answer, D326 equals 0.69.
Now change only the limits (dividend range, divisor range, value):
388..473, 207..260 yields 0.92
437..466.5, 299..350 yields 1.07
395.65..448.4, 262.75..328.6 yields 0.81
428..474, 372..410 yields 1.26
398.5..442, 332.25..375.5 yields 1.20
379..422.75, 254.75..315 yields 0.75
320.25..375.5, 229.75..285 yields 0.77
